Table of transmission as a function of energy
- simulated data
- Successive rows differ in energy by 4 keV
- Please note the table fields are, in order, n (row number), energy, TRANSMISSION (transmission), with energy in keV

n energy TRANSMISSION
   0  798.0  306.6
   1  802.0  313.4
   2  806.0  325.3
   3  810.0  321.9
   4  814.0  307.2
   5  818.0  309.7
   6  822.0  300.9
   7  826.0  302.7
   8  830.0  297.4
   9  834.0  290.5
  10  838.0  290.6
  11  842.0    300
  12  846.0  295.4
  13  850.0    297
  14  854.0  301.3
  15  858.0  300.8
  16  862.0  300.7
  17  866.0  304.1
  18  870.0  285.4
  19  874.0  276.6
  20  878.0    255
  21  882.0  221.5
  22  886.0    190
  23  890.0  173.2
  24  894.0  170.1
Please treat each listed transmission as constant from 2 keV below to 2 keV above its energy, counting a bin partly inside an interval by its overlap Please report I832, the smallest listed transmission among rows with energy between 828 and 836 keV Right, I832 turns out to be 290.5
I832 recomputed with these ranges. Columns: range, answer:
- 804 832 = 297.4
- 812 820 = 307.2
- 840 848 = 295.4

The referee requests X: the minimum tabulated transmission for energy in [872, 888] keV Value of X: 190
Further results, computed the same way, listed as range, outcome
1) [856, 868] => 300.7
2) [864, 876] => 276.6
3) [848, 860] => 297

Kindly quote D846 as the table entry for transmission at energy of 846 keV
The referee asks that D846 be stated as 295.4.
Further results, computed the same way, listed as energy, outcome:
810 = 321.9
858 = 300.8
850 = 297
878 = 255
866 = 304.1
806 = 325.3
